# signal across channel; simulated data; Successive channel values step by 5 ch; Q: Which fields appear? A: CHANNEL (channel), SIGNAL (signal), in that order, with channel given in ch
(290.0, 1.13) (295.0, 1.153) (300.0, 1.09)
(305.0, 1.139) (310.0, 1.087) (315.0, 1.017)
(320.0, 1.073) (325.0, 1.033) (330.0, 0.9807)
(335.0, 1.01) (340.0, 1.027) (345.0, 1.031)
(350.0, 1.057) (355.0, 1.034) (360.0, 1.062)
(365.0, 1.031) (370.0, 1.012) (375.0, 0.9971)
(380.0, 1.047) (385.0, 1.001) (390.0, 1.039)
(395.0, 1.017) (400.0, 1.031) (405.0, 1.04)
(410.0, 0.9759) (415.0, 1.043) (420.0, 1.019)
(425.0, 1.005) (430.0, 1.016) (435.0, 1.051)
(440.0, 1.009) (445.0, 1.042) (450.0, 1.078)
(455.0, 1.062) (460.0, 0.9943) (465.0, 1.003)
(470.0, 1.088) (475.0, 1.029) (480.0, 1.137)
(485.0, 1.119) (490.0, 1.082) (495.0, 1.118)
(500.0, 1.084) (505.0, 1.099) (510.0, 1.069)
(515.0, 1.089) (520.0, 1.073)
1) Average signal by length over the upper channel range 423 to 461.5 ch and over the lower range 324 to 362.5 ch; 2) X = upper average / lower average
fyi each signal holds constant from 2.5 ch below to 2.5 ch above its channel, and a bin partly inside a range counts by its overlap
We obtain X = 1.00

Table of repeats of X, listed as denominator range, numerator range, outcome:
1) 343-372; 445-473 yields 1.01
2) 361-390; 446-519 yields 1.05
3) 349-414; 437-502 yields 1.04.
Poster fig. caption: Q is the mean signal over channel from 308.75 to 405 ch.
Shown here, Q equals 1.03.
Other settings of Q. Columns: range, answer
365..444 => 1.02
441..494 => 1.06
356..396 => 1.03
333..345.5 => 1.02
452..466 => 1.02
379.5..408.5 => 1.03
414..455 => 1.03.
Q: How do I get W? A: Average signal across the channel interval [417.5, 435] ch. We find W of 1.02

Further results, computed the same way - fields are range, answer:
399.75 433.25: 1.02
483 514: 1.09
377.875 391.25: 1.03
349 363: 1.05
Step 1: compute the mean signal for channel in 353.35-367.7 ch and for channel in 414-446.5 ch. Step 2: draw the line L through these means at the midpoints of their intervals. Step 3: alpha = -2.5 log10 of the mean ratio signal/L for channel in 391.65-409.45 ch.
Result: 0.01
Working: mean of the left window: 1.04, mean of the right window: 1.03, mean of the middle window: 1.02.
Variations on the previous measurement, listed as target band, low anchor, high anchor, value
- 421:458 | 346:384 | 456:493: 0.019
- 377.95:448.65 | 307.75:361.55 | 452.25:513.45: 0.033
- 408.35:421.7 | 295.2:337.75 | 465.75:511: 0.064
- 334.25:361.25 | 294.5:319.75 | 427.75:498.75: 0.046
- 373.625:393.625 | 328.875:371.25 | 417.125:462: 0.008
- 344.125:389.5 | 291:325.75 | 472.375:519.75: 0.061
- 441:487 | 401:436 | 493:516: -0.001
